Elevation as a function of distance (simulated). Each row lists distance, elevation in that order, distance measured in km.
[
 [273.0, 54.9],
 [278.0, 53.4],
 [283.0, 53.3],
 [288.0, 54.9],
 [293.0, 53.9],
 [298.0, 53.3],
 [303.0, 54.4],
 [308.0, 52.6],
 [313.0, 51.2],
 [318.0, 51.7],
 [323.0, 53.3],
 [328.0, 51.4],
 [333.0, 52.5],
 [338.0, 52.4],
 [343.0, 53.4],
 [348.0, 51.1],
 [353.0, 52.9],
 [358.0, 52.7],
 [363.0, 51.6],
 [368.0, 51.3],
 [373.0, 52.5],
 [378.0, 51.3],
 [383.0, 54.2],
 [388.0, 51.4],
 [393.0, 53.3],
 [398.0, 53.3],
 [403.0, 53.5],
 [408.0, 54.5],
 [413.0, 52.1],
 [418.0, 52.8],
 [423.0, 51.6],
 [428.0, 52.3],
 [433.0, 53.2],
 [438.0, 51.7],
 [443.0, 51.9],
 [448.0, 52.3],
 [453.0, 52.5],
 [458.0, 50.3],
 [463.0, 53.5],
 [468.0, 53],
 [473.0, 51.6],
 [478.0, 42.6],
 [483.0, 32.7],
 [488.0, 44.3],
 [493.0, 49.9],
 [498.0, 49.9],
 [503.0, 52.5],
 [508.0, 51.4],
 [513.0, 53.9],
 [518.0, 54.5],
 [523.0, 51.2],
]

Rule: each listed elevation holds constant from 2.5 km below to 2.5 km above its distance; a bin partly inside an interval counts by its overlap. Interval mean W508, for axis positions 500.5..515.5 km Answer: 52.6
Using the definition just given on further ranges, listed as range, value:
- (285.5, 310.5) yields 53.8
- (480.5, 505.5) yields 45.9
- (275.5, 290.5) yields 53.9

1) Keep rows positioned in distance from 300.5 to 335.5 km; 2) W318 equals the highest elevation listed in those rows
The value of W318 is 54.4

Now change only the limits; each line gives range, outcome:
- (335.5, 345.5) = 53.4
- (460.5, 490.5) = 53.5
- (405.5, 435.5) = 54.5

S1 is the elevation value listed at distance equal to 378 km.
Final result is 51.3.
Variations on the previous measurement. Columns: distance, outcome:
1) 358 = 52.7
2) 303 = 54.4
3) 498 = 49.9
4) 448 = 52.3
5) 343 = 53.4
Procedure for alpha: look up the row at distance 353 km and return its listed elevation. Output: 52.9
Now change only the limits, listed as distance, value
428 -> 52.3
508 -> 51.4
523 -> 51.2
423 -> 51.6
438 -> 51.7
